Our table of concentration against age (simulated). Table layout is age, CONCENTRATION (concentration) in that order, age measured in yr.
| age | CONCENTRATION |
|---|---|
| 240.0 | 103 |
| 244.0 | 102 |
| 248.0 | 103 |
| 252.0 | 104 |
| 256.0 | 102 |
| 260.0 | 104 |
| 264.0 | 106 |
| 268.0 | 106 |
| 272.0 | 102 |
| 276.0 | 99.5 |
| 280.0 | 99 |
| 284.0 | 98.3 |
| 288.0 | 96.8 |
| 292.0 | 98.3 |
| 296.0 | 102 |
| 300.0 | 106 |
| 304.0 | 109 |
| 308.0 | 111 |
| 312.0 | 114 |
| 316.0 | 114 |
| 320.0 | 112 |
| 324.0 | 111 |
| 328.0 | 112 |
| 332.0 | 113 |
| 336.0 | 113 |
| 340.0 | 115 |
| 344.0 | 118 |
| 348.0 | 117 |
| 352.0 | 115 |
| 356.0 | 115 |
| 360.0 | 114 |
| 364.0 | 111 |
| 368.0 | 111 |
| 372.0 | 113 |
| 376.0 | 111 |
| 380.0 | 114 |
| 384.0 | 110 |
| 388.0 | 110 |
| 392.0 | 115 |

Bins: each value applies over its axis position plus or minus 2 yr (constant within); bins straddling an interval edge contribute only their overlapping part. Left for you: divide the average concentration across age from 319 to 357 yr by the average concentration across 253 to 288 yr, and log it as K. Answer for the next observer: 1.12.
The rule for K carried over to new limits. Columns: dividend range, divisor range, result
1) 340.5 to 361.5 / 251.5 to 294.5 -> 1.14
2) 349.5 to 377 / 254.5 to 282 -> 1.10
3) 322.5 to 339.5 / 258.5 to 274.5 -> 1.08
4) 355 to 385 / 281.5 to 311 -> 1.09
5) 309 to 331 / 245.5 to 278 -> 1.09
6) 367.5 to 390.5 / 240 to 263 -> 1.08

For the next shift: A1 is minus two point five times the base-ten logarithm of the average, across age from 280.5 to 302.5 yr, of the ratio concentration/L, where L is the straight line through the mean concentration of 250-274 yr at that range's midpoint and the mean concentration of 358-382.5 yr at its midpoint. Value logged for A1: 0.06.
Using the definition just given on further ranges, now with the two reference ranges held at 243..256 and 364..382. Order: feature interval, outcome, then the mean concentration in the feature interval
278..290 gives 0.08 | 98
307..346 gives -0.05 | 113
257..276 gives 0.00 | 104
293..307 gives 0.01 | 106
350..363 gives -0.03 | 114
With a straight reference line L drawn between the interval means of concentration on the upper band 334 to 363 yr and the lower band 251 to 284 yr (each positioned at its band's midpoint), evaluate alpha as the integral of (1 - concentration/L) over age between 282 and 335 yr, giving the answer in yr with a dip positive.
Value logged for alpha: 0.7 yr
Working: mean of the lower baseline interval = 103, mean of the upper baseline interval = 115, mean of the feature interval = 108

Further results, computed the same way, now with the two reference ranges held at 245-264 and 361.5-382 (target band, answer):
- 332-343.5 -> -0.5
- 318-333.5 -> -0.5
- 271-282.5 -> 0.6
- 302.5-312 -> -0.3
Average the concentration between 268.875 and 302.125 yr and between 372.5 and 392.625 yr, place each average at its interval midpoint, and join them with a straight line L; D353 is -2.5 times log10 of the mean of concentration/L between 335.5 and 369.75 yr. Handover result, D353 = -0.06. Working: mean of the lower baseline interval 100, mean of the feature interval 114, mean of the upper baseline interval 112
